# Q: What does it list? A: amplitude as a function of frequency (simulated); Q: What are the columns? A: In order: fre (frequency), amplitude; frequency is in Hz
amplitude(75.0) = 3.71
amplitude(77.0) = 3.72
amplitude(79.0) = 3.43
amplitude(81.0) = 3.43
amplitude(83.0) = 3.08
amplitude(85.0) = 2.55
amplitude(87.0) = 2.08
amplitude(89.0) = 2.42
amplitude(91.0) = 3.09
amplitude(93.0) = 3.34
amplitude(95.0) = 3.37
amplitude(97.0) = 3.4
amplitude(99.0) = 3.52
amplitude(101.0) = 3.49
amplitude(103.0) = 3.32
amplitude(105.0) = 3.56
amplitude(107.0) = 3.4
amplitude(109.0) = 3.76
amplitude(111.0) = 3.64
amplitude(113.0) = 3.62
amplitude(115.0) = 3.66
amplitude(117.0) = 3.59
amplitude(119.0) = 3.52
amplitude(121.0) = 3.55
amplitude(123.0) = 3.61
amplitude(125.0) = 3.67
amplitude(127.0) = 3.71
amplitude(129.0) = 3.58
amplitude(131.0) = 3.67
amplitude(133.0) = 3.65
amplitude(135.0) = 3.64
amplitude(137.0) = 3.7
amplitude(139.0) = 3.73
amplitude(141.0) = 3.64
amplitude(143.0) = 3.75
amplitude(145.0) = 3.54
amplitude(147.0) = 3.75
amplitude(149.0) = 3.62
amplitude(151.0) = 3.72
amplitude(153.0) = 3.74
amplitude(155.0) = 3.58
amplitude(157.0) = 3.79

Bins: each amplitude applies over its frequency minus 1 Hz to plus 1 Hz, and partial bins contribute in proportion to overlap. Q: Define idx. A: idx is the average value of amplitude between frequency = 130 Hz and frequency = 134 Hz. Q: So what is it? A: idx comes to 3.66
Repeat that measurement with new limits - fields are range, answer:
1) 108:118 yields 3.65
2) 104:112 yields 3.59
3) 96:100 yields 3.46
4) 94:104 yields 3.42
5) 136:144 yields 3.71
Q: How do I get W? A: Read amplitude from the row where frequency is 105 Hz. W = 3.56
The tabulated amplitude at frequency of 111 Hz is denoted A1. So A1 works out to 3.64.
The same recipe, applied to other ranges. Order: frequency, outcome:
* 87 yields 2.08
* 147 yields 3.75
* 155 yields 3.58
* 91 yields 3.09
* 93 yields 3.34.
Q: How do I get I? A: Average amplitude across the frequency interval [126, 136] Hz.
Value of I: 3.65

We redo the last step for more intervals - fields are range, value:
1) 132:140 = 3.68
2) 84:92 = 2.54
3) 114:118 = 3.62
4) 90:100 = 3.34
